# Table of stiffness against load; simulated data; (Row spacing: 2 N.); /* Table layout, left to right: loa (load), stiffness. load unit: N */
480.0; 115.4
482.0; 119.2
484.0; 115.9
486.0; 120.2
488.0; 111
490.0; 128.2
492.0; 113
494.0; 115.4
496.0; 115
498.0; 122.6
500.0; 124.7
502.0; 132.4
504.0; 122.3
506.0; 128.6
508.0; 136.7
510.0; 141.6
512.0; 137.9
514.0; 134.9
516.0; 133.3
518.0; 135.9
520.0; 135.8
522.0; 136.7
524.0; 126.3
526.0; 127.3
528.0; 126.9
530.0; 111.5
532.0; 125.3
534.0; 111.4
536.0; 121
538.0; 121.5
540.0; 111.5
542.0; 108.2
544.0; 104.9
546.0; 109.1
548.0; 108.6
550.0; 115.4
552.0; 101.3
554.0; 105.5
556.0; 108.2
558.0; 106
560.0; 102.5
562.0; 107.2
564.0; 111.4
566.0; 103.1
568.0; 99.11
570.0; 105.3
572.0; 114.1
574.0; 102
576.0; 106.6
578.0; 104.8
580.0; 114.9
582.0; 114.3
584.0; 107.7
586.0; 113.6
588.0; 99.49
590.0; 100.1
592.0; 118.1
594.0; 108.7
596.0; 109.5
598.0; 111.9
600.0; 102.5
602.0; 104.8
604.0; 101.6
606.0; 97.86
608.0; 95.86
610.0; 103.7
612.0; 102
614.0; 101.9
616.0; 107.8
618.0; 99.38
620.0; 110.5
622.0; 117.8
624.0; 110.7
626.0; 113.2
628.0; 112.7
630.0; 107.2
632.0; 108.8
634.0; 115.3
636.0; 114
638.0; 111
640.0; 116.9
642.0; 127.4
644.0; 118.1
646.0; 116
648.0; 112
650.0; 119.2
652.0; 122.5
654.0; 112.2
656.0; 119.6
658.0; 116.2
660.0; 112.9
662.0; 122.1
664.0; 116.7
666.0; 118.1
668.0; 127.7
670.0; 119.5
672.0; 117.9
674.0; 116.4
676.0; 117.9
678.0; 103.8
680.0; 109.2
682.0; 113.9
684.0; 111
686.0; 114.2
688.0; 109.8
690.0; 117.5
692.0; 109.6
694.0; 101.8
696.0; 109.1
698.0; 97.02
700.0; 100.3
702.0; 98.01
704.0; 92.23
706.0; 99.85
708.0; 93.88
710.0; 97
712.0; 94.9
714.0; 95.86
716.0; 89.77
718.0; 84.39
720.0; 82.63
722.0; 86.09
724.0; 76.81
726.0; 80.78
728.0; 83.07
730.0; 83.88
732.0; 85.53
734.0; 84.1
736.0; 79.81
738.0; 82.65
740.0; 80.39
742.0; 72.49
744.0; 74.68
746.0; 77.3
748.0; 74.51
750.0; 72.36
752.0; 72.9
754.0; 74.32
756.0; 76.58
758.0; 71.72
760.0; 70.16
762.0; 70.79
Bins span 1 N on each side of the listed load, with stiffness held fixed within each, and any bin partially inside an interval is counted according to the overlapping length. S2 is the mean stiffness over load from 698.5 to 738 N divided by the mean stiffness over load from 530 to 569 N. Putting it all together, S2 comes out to 0.8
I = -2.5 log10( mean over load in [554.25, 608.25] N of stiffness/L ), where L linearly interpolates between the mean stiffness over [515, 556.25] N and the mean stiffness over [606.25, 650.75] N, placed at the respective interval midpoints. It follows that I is 0.08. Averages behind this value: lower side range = 119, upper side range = 111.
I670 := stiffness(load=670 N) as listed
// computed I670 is 119.5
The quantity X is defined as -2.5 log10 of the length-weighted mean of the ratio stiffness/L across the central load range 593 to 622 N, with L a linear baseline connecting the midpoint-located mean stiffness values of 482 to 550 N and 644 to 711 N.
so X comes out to 0.11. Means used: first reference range 123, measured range 105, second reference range 111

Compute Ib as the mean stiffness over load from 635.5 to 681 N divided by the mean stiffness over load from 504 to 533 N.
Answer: 0.89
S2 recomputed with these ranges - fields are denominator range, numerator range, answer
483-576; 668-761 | 0.79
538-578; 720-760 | 0.73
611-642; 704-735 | 0.80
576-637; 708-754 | 0.77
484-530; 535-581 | 0.85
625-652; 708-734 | 0.76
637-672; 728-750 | 0.67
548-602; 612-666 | 1.06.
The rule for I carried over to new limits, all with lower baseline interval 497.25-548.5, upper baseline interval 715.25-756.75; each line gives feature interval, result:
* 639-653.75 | -0.20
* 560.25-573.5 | 0.09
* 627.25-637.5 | -0.10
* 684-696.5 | -0.23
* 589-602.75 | 0.01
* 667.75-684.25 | -0.24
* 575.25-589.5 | 0.04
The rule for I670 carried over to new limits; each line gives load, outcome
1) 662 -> 122.1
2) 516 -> 133.3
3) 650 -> 119.2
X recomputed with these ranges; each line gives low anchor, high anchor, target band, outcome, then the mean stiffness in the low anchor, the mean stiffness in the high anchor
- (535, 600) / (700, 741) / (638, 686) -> -0.21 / 109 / 87.9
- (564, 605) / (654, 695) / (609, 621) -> 0.06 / 107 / 115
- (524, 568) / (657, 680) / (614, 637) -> 0.05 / 112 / 117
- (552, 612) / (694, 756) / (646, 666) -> -0.22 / 106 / 86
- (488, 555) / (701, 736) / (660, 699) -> -0.19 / 122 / 88.5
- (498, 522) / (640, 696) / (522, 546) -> 0.11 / 133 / 116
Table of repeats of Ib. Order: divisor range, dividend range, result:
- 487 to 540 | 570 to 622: 0.85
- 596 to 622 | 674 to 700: 1.05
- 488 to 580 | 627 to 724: 0.92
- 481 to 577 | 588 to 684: 0.95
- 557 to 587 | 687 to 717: 0.93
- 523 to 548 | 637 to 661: 1.00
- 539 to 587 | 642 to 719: 1.02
